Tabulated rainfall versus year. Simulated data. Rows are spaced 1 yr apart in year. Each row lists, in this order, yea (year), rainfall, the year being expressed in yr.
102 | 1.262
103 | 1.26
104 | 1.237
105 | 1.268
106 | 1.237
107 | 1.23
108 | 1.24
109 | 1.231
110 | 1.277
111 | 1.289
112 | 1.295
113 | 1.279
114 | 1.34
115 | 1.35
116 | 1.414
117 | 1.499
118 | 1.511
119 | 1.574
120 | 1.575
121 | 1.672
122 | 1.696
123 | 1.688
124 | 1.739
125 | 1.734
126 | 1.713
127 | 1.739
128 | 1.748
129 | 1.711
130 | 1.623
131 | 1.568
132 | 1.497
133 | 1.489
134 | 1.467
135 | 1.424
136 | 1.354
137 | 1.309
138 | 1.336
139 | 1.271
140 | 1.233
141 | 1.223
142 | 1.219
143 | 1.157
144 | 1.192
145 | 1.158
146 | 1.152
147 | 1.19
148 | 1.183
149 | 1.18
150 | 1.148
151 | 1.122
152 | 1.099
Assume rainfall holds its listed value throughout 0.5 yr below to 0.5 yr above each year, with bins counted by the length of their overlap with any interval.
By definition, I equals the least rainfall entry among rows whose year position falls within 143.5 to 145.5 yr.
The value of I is 1.158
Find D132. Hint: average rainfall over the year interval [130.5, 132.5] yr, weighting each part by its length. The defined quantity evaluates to 1.53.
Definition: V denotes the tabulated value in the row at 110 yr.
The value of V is 1.277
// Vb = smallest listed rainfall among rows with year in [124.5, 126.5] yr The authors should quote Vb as 1.713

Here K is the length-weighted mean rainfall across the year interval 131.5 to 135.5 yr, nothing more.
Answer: 1.47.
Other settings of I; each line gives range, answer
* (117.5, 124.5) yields 1.511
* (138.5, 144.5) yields 1.157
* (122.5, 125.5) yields 1.688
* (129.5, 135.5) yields 1.424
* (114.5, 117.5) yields 1.35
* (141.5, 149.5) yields 1.152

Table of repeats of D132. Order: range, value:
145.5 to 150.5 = 1.17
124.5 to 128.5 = 1.73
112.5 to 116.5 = 1.35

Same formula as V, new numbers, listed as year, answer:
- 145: 1.158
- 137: 1.309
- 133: 1.489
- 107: 1.23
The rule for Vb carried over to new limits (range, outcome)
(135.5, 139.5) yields 1.271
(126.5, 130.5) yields 1.623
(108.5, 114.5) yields 1.231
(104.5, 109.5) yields 1.23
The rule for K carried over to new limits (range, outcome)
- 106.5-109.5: 1.23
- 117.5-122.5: 1.61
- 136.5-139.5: 1.31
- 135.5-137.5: 1.33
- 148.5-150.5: 1.16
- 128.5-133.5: 1.58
